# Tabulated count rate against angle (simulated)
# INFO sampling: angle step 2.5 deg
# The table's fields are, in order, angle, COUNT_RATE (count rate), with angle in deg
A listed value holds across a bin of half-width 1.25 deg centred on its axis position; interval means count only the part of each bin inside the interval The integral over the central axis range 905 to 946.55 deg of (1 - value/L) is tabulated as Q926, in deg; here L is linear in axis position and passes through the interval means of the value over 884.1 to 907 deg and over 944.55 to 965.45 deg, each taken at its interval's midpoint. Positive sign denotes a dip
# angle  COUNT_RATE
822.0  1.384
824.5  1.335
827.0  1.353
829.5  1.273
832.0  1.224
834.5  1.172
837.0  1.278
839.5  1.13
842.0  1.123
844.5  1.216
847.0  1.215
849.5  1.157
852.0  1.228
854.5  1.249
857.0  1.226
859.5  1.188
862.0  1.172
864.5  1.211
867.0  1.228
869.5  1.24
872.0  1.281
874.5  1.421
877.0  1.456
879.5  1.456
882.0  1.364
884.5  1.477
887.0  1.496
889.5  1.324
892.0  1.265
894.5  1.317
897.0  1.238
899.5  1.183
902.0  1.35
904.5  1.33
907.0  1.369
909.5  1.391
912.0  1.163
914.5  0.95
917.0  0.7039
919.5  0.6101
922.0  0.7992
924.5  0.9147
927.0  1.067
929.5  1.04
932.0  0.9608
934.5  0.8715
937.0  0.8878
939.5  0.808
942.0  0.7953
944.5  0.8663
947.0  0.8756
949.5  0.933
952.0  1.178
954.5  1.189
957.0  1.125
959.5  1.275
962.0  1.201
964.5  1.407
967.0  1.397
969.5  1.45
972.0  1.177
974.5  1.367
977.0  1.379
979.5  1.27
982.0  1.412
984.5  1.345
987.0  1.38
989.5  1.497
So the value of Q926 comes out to 9.3 deg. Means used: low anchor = 1.33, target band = 0.955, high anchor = 1.13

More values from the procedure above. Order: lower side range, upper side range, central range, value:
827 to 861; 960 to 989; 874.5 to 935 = 4.3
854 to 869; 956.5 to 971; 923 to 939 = 4.2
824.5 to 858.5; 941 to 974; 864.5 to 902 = -4.3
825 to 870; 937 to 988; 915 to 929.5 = 4.2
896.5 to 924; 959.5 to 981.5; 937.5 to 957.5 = 4.5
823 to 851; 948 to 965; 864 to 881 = -1.7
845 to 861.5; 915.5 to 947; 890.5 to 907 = -4.6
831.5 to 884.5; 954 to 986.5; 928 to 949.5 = 6.7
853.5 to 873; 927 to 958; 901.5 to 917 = -1.9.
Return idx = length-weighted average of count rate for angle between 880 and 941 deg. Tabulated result 1.12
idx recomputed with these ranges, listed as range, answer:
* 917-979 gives 1.06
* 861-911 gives 1.33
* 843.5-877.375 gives 1.24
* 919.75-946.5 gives 0.889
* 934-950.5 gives 0.861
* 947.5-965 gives 1.16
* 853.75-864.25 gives 1.21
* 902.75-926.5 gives 1.03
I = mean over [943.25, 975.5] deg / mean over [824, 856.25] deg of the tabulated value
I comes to 0.97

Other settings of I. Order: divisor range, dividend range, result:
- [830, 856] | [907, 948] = 0.78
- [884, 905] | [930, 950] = 0.66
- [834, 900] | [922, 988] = 0.89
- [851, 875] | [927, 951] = 0.73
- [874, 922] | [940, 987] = 0.97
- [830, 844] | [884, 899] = 1.12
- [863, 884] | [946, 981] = 0.92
